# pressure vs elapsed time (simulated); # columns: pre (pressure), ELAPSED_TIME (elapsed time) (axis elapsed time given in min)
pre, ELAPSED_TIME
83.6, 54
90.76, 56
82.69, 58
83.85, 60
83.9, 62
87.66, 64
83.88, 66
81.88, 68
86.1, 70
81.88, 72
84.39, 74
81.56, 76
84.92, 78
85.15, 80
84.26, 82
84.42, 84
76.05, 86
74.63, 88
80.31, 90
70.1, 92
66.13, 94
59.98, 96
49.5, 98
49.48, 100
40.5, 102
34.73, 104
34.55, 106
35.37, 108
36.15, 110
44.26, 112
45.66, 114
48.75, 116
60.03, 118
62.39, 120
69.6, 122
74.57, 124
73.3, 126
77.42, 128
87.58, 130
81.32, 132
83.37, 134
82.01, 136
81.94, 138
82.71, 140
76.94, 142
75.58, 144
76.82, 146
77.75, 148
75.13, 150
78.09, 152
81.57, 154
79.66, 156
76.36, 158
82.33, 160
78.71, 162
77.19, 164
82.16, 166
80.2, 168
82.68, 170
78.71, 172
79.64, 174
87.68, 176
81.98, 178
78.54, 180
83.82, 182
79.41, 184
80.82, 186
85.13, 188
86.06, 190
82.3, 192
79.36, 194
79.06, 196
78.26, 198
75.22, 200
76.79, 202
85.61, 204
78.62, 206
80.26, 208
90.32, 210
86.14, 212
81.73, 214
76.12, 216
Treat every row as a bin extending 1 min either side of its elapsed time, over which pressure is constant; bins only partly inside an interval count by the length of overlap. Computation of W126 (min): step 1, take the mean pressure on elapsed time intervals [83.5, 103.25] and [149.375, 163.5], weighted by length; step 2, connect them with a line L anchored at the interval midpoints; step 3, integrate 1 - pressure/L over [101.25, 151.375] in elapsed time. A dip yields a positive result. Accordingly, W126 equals 5.3 min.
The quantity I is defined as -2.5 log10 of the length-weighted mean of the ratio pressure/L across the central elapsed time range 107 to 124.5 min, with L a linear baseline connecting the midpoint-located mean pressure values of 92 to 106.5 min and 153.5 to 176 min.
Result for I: 0.11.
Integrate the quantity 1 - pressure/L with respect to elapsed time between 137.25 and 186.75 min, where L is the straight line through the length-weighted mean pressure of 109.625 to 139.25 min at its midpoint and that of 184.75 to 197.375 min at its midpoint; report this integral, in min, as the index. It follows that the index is -2.6 min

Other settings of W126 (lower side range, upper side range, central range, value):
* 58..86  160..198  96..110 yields 6.97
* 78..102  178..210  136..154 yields -0.63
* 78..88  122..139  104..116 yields 6.10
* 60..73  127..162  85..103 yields 4.29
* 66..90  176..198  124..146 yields 0.59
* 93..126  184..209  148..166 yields -3.07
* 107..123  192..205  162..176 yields -2.33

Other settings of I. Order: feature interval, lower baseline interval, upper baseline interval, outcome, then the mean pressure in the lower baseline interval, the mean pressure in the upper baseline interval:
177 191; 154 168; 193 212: -0.03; 79.6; 80.7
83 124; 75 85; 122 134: 0.40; 84.1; 78.4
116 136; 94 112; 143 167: -0.23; 43.9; 78.4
